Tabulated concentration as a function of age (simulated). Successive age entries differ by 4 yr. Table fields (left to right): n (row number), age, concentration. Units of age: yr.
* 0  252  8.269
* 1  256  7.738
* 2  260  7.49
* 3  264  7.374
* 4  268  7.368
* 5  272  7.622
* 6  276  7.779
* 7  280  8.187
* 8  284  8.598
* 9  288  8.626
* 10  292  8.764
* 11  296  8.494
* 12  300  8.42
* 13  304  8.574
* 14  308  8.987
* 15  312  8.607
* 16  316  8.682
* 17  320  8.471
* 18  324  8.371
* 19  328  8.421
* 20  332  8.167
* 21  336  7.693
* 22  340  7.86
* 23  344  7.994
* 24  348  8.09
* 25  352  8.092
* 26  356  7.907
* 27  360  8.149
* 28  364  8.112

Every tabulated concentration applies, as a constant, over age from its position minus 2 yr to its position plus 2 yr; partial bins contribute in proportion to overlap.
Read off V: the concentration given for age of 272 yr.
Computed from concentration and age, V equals 7.622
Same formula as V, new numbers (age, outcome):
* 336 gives 7.693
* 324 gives 8.371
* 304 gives 8.574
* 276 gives 7.779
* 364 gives 8.112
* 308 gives 8.987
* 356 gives 7.907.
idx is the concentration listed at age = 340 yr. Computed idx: 7.86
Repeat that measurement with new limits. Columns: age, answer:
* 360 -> 8.149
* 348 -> 8.09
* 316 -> 8.682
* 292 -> 8.764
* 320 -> 8.471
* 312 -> 8.607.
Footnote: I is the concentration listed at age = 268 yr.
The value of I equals 7.368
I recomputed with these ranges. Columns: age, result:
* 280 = 8.187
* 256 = 7.738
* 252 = 8.269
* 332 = 8.167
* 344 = 7.994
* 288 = 8.626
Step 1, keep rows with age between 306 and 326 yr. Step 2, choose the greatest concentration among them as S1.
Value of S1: 8.987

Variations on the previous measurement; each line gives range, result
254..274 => 7.738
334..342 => 7.86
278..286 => 8.598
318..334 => 8.471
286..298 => 8.764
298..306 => 8.574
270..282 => 8.187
